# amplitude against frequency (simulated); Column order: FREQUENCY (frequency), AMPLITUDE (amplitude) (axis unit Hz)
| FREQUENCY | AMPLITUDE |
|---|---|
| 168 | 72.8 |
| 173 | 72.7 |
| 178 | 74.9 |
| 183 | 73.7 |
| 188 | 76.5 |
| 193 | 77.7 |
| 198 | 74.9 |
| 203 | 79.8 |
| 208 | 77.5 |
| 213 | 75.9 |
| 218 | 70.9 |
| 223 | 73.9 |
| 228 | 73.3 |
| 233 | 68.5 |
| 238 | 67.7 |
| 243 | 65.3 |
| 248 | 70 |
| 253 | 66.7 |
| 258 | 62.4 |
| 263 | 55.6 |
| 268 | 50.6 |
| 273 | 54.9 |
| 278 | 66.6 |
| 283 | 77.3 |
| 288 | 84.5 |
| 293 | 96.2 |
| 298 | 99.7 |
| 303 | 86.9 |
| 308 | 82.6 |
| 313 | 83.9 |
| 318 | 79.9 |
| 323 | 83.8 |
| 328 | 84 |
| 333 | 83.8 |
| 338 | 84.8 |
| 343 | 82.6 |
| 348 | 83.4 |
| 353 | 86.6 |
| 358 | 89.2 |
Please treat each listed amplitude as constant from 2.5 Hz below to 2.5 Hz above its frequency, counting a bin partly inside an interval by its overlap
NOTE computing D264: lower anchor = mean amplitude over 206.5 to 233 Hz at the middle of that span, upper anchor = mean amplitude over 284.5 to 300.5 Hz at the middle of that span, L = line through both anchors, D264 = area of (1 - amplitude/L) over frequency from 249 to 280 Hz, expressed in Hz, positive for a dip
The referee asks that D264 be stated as 9.2 Hz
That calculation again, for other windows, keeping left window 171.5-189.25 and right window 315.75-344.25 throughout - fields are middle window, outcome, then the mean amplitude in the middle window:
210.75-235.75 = 1.5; 72.4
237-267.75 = 5.9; 63.4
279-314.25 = -2.3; 86.5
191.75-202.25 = -0.2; 76.7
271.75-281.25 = 2.0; 62.8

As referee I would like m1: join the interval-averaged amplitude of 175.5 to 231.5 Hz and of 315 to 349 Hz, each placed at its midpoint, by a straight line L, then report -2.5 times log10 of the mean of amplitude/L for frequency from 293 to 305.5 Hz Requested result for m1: -0.16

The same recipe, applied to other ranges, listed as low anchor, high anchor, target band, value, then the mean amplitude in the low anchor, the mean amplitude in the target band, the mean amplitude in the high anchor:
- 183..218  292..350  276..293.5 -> 0.04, 76.4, 79.8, 85.7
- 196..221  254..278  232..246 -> -0.02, 75.8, 67.1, 57.7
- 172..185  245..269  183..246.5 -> -0.08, 73.9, 73.4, 61.8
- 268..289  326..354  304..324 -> -0.08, 67.4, 82.8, 84.1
